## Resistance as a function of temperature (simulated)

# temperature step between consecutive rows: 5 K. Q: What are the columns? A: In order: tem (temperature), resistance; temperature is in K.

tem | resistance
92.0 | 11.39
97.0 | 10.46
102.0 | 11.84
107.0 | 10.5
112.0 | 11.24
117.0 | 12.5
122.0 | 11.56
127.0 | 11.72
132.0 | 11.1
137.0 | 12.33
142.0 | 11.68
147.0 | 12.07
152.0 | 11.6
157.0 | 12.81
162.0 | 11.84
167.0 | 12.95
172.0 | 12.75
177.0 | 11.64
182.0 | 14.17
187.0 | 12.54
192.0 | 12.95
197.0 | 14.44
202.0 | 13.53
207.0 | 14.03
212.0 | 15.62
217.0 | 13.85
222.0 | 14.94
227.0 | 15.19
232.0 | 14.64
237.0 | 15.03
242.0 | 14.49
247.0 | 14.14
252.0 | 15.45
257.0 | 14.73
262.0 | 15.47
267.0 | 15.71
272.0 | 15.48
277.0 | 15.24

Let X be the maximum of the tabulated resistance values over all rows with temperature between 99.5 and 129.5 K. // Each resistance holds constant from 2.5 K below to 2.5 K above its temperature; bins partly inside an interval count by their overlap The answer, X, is 12.5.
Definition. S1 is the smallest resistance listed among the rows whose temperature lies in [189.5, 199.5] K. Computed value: 12.95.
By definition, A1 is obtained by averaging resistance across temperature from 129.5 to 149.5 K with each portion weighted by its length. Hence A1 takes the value 11.8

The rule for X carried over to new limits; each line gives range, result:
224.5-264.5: 15.47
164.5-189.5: 14.17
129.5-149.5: 12.33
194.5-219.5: 15.62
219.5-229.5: 15.19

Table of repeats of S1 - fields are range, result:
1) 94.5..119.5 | 10.46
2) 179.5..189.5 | 12.54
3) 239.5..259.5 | 14.14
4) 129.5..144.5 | 11.1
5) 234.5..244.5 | 14.49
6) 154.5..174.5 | 11.84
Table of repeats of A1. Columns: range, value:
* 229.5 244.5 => 14.7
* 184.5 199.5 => 13.3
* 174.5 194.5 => 12.8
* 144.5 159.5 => 12.2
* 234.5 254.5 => 14.8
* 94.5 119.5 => 11.3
